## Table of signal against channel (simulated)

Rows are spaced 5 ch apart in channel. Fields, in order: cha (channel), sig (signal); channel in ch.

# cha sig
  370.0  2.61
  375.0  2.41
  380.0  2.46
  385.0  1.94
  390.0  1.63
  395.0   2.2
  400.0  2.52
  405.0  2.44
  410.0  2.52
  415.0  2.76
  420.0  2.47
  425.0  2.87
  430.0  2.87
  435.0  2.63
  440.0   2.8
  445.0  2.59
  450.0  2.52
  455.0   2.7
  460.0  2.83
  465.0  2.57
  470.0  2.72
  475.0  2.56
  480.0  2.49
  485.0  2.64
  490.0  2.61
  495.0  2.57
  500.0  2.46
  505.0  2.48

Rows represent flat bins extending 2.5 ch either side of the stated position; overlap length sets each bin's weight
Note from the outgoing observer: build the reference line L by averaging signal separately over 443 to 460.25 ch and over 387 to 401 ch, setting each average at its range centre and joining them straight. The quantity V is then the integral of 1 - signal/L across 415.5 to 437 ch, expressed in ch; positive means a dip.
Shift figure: -3.0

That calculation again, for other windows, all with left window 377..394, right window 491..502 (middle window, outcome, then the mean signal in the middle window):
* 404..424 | -3.8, 2.58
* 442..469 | -3.5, 2.65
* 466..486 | -1.3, 2.6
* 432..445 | -2.4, 2.7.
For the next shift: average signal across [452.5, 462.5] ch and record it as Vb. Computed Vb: 2.76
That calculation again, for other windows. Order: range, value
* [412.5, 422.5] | 2.61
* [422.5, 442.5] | 2.79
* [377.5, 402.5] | 2.15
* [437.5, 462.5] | 2.69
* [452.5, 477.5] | 2.68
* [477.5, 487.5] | 2.57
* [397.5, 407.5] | 2.48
